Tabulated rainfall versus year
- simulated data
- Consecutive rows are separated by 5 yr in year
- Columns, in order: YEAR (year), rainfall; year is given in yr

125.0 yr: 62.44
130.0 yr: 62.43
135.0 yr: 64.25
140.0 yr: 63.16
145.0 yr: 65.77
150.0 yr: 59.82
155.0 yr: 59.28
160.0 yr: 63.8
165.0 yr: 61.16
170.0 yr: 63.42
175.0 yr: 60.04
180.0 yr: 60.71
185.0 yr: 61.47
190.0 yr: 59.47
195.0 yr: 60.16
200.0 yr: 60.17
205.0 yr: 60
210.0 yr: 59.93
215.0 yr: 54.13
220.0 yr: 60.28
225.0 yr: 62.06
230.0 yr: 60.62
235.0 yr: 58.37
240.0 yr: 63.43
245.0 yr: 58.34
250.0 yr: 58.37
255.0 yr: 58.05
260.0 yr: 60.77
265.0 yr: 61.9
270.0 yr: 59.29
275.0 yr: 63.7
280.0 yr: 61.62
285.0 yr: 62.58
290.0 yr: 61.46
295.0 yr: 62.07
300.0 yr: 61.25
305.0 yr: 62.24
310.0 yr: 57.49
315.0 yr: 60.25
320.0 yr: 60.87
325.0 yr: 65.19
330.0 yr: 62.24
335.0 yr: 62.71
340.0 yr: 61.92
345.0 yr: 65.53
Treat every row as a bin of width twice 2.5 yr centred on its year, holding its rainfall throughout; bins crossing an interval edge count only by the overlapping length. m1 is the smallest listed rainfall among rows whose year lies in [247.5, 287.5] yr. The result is 58.05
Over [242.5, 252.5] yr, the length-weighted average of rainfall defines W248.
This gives 58.4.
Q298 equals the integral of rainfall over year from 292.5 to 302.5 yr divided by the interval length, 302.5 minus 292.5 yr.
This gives 61.7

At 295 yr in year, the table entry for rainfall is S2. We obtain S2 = 62.07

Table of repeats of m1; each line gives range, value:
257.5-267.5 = 60.77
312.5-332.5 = 60.25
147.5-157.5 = 59.28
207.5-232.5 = 54.13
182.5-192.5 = 59.47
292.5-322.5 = 57.49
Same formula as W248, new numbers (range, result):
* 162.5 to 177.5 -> 61.5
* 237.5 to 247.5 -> 60.9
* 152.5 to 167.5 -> 61.4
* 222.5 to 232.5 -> 61.3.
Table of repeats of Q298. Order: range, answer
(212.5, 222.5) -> 57.2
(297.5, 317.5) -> 60.3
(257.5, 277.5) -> 61.4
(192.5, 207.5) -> 60.1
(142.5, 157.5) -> 61.6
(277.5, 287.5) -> 62.1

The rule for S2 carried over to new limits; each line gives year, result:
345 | 65.53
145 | 65.77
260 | 60.77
